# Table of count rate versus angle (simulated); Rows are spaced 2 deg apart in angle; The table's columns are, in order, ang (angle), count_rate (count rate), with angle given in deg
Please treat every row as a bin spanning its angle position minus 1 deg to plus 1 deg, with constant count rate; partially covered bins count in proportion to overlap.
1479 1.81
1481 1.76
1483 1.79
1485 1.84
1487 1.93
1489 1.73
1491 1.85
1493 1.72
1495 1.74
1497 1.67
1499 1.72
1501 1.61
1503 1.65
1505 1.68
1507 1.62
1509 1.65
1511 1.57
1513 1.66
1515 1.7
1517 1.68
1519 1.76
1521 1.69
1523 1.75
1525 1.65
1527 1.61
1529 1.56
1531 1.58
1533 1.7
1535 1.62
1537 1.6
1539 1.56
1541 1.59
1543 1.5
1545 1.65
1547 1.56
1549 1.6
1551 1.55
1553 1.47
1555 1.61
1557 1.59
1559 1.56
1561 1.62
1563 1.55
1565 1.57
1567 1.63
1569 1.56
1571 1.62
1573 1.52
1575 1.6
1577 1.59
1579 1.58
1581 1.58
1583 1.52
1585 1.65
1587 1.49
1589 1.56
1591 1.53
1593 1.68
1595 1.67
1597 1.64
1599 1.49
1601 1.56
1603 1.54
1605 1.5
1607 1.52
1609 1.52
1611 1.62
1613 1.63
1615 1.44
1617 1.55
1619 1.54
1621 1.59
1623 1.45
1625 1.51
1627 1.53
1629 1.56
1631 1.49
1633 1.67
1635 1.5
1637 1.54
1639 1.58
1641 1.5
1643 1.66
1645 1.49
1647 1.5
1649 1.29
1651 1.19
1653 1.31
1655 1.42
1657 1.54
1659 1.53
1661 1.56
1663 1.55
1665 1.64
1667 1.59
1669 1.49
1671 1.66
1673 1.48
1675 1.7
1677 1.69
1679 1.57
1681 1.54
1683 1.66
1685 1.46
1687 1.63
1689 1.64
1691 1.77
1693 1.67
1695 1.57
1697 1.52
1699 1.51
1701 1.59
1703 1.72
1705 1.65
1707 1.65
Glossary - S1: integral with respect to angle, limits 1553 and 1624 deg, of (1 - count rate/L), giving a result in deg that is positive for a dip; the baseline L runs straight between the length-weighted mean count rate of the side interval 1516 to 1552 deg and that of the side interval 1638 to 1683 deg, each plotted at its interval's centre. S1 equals 0.64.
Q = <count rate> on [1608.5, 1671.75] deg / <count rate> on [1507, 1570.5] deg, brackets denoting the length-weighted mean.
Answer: 0.9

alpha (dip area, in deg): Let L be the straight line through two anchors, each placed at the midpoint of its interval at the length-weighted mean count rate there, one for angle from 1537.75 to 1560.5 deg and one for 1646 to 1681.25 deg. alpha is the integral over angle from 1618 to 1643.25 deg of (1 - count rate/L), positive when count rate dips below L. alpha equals -0.25 deg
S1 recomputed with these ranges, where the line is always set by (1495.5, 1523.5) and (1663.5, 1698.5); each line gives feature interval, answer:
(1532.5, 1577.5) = 1.9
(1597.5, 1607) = 0.6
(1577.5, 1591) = 0.7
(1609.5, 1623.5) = 0.7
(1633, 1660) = 2.4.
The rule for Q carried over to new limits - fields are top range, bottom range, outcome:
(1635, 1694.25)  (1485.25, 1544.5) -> 0.93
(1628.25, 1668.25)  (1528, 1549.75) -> 0.95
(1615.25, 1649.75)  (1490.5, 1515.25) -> 0.91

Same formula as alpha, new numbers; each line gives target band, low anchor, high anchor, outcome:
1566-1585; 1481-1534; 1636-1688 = 0.49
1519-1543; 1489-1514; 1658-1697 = 0.55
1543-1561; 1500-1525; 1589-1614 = 0.60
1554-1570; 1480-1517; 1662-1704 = 0.86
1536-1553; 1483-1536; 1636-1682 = 0.85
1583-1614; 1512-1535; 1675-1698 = 1.33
